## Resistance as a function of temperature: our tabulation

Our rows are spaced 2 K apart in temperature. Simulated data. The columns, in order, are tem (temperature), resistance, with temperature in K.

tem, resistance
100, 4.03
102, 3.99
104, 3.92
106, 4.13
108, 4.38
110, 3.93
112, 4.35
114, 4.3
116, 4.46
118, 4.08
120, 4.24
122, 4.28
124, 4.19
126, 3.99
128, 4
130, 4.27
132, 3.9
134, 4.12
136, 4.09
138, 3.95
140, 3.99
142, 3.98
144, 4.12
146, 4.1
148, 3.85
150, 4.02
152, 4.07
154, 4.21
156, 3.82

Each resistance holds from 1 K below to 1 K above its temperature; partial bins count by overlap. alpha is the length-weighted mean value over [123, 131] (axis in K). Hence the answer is 4.11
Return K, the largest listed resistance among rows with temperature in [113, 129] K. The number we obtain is 4.46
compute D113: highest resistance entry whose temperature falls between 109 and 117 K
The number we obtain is 4.46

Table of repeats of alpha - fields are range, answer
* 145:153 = 4.01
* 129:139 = 4.07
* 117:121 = 4.16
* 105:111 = 4.15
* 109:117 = 4.26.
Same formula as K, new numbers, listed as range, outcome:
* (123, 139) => 4.27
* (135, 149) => 4.12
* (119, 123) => 4.28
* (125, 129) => 4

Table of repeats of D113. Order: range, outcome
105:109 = 4.38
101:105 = 3.99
